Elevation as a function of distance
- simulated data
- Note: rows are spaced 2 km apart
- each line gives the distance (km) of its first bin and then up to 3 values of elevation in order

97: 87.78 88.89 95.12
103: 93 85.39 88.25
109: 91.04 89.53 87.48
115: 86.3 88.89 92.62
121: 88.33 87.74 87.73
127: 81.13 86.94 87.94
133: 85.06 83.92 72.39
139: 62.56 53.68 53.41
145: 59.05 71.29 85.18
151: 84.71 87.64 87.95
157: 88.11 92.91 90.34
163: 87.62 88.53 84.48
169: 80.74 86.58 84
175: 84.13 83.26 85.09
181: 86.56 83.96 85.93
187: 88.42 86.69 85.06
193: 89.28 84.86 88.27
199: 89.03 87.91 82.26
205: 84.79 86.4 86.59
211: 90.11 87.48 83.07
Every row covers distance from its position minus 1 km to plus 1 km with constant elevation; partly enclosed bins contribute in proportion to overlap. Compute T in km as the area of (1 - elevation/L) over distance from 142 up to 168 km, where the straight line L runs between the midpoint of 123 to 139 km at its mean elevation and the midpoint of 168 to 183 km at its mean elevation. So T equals 0.59 km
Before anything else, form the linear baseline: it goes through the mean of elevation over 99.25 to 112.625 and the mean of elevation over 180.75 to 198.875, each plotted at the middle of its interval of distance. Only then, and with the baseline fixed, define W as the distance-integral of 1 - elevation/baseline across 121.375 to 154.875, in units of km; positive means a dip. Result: 4.3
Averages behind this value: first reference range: 90.2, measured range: 77.4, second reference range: 86.7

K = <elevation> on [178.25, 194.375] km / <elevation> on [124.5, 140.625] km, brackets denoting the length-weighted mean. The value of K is 1.1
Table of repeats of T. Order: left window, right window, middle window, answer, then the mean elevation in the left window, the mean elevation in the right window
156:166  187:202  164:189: 0.9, 89.5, 87.4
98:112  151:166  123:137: 0.8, 90.2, 88.7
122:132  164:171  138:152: 3.0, 86.3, 84.9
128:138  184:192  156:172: -0.4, 83.2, 86.5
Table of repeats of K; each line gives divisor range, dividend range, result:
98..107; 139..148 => 0.66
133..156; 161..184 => 1.16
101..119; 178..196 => 0.97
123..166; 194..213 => 1.08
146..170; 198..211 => 1.01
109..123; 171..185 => 0.95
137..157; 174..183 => 1.17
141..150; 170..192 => 1.30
